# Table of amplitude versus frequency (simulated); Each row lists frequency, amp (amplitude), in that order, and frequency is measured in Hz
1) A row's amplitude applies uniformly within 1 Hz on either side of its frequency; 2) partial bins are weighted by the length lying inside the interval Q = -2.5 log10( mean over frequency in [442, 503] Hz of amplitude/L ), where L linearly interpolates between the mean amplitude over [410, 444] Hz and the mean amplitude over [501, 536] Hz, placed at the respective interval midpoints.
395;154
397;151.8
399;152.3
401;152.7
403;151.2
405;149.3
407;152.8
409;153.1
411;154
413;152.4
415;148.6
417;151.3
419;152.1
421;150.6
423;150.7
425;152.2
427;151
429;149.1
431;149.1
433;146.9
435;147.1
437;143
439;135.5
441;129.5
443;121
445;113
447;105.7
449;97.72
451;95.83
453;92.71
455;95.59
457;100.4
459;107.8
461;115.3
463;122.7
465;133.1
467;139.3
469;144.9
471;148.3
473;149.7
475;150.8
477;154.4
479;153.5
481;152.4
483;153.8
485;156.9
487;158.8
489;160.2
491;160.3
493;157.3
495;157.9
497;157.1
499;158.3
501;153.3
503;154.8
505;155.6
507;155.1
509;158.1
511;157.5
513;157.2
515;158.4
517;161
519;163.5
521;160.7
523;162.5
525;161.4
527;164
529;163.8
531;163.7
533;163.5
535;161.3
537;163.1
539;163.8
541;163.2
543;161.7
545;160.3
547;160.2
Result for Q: 0.13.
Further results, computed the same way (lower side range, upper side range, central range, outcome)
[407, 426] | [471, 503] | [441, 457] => 0.416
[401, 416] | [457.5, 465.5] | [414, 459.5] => 0.035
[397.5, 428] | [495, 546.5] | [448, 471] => 0.329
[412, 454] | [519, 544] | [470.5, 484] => -0.033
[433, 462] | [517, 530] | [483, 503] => -0.101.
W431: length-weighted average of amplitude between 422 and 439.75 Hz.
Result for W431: 147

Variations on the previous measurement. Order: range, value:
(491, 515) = 157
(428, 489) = 133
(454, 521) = 148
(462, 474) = 140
